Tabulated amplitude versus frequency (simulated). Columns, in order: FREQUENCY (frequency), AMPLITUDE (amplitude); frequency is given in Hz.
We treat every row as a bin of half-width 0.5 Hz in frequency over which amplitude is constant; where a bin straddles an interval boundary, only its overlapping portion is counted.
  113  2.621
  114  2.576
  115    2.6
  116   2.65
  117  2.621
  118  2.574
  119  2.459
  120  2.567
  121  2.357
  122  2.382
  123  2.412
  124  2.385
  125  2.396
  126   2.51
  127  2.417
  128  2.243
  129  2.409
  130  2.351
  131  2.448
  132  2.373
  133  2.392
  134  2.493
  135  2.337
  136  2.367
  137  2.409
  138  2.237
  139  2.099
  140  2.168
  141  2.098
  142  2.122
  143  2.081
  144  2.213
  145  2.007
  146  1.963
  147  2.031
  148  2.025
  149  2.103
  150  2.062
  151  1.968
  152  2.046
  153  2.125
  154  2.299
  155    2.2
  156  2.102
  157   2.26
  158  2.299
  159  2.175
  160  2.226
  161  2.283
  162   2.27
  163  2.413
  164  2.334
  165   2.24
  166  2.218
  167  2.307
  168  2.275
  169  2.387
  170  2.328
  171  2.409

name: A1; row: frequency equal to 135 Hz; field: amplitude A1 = 2.337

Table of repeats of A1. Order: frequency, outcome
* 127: 2.417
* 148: 2.025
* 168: 2.275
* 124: 2.385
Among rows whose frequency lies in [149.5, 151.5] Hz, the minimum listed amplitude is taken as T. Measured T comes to 1.968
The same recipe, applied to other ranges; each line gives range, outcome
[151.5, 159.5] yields 2.046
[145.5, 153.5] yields 1.963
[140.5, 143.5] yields 2.081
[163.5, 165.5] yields 2.24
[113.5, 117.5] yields 2.576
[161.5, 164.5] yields 2.27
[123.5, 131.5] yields 2.243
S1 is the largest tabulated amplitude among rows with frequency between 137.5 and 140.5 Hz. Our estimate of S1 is 2.237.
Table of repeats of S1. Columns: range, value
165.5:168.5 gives 2.307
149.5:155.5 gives 2.299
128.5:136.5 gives 2.493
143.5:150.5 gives 2.213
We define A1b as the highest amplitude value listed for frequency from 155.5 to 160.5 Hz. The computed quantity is 2.299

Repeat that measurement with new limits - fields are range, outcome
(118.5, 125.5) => 2.567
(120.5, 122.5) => 2.382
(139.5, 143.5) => 2.168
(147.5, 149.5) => 2.103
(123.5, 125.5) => 2.396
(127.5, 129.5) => 2.409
